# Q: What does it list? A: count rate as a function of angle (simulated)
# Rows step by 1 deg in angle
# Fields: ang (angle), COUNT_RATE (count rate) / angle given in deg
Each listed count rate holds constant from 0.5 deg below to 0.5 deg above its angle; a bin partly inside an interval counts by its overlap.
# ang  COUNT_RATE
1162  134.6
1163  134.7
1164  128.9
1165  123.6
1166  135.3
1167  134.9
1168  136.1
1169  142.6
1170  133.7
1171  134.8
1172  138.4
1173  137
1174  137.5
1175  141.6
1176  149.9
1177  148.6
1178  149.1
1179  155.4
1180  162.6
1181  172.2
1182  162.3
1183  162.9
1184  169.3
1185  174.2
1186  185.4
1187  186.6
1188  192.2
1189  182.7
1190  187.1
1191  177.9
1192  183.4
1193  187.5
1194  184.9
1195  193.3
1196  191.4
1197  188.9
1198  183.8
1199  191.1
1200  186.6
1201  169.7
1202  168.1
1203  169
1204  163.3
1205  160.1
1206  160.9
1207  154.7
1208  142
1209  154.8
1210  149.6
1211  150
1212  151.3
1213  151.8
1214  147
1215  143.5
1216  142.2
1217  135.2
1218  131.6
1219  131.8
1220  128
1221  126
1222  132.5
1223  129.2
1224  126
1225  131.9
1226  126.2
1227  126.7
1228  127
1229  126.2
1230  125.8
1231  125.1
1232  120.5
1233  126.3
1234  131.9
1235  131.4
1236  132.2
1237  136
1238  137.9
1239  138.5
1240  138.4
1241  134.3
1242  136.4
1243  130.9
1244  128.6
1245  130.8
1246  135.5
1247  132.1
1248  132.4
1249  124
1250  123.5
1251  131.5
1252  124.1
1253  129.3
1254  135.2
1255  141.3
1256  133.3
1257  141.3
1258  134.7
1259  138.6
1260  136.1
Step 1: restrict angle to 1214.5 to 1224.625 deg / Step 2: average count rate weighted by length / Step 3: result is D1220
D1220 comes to 133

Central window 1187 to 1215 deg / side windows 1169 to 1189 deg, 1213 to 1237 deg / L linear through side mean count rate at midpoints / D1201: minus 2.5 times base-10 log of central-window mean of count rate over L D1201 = -0.18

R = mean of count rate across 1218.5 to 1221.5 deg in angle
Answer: 129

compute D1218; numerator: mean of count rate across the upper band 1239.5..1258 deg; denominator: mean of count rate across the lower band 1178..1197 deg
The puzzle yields 0.74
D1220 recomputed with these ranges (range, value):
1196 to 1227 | 151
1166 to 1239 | 152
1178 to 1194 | 176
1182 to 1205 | 180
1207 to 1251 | 134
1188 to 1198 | 187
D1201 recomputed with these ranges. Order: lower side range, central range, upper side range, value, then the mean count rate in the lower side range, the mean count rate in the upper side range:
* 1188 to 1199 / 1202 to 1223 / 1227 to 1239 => 0.09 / 187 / 129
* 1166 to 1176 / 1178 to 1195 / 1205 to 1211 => -0.22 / 138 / 153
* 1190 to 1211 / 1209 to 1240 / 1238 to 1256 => 0.13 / 173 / 132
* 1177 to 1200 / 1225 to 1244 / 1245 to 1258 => 0.11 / 178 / 132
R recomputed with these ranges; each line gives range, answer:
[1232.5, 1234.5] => 129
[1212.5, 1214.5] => 149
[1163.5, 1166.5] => 129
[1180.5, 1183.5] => 166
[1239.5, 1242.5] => 136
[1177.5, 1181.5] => 160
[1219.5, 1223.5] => 129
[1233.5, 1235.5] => 132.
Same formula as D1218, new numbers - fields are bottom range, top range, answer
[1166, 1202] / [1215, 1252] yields 0.79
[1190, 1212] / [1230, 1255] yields 0.76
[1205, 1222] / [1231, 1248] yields 0.92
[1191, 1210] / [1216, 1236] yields 0.74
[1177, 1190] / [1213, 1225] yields 0.79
